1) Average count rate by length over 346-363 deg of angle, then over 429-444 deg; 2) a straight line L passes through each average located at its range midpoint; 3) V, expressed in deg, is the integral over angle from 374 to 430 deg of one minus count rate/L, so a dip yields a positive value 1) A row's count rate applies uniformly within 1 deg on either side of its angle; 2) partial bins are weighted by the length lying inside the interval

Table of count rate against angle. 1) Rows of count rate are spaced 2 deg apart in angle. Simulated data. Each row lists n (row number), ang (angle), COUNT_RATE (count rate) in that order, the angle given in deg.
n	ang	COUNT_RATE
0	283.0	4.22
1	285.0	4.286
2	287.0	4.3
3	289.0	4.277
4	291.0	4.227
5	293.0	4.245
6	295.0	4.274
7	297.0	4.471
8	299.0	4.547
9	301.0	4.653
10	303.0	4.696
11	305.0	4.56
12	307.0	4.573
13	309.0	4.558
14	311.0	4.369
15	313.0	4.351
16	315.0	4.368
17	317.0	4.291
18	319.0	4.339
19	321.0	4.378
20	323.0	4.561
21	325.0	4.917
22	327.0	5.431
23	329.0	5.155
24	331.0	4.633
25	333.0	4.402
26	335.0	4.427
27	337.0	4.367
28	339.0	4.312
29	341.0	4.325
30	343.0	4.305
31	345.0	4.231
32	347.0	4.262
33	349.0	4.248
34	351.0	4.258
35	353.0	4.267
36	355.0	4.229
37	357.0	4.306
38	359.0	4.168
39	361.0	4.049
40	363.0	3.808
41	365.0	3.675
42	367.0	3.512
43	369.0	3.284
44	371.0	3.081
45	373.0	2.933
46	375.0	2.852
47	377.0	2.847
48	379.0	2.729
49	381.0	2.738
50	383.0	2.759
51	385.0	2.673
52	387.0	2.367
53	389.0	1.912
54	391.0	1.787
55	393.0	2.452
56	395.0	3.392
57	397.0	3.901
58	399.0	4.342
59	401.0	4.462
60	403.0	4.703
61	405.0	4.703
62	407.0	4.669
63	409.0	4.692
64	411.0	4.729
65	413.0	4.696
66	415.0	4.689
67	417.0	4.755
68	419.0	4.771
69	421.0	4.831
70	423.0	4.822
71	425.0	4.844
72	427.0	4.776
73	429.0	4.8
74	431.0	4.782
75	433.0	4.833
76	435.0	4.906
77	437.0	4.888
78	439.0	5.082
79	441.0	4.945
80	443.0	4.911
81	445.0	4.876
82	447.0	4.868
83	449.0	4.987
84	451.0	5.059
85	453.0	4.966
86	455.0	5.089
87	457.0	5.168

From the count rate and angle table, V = 9.5 deg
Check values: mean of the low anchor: 4.2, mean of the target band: 3.85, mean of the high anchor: 4.9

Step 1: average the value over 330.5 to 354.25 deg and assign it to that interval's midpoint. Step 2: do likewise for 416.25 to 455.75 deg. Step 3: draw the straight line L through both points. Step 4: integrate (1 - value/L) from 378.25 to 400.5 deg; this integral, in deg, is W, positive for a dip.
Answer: 8.5 deg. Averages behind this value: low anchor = 4.33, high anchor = 4.89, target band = 2.86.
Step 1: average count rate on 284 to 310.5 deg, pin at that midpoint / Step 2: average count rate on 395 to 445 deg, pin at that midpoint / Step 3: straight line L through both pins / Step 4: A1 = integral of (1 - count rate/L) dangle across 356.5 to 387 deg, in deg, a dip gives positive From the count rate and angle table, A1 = 9.0 deg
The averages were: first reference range 4.43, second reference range 4.71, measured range 3.25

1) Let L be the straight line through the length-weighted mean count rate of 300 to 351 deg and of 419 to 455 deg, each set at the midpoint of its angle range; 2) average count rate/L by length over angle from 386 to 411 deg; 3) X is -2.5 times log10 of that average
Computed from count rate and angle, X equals 0.29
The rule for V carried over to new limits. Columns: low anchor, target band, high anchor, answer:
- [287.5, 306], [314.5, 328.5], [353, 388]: -2.0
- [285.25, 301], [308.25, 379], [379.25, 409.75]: -4.4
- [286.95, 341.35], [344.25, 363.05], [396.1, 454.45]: 1.6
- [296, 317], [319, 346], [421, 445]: 0.1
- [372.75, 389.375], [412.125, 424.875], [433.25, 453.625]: -2.3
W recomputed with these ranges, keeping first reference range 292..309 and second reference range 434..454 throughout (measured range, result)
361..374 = 3.5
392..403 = 2.3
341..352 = 0.9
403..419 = 0.5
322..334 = -0.7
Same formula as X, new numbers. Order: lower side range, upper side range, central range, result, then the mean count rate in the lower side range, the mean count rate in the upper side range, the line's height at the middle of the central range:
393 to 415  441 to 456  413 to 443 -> -0.04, 4.35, 4.96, 4.68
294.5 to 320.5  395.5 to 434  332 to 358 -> 0.06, 4.47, 4.66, 4.53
